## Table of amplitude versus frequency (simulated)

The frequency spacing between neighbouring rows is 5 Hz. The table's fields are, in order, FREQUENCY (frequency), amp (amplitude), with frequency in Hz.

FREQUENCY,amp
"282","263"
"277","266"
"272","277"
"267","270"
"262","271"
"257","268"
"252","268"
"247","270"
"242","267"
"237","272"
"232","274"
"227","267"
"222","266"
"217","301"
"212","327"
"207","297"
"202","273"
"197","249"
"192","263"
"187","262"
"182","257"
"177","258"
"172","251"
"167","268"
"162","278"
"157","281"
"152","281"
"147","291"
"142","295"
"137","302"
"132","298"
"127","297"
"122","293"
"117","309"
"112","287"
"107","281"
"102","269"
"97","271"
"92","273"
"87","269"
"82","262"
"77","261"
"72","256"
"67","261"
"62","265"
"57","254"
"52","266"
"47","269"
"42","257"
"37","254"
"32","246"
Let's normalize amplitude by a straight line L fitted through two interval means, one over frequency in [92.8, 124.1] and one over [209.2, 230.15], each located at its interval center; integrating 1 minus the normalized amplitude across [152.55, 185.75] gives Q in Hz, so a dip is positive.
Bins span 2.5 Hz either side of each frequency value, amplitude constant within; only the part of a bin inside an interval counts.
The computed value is 2.4 Hz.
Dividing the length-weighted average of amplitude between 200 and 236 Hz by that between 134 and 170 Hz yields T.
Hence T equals 1.00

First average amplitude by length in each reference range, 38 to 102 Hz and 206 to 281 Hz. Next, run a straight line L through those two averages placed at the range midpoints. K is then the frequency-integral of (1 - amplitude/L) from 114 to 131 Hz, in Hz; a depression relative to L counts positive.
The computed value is -2.0 Hz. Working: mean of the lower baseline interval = 264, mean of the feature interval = 299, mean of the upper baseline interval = 277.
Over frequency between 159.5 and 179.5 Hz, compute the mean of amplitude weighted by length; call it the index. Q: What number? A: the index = 264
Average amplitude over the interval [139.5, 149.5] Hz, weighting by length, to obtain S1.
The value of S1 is 293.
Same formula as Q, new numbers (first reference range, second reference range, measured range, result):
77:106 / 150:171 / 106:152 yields -3.8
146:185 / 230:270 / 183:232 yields -1.4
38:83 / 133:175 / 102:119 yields -1.0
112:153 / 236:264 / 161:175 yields 1.2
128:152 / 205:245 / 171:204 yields 3.4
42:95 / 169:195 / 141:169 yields -2.4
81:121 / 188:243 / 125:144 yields -1.3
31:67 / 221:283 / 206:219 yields -2.1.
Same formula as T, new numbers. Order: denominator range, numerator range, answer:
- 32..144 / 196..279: 1.01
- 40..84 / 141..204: 1.03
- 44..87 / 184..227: 1.06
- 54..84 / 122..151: 1.14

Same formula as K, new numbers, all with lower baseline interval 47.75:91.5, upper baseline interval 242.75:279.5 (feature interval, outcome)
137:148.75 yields -1.3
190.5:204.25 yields 0.3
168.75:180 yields 0.5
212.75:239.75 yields -1.1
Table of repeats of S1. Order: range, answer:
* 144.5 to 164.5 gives 283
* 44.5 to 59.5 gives 263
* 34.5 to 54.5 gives 262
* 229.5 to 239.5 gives 273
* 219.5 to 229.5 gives 266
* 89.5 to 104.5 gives 271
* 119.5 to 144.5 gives 297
